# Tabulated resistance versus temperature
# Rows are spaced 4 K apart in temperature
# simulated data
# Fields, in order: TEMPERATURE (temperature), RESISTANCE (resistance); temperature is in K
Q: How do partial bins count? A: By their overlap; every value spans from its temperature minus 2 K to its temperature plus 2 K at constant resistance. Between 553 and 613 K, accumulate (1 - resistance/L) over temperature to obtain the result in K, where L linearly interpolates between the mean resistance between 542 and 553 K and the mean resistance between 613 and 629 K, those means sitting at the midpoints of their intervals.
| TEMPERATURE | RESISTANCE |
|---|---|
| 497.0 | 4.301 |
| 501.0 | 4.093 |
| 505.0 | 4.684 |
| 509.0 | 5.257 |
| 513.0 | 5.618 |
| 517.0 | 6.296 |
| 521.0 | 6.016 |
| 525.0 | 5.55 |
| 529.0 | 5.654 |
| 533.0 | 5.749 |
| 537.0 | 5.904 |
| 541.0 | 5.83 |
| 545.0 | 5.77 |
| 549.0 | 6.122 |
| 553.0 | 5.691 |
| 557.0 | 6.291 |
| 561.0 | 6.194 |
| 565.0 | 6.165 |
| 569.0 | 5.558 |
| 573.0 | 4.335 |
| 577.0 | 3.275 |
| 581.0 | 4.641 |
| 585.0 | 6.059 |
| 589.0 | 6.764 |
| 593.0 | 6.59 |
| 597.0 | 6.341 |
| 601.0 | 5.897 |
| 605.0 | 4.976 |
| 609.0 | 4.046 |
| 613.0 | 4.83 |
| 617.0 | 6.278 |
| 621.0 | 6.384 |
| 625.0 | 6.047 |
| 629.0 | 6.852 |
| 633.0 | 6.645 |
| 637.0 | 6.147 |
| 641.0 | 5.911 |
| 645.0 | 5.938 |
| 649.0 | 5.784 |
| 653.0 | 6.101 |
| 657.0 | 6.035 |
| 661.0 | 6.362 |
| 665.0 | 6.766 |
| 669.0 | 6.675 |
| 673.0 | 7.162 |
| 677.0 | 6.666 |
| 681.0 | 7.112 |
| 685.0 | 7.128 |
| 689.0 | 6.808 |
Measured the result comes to 5.1 K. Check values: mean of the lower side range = 5.89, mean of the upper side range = 6.14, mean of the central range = 5.49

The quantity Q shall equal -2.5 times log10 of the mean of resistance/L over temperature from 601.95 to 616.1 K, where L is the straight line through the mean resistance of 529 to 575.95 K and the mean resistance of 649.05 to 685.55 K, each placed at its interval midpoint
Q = 0.26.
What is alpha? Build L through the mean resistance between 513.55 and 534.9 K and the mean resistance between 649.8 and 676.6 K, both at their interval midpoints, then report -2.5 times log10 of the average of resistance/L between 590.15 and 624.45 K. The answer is 0.09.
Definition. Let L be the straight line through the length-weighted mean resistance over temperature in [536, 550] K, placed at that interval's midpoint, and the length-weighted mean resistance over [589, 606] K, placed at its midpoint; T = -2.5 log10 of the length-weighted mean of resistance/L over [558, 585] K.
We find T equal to 0.17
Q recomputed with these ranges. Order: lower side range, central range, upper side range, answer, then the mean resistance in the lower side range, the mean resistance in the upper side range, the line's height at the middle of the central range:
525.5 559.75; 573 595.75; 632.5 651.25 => 0.105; 5.87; 6.04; 5.94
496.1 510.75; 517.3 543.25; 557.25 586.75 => -0.199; 4.59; 5.23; 4.84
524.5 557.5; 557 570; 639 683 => -0.020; 5.83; 6.41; 5.94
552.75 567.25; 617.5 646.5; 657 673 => 0.029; 6.12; 6.6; 6.45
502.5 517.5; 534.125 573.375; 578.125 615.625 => -0.080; 5.33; 5.53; 5.43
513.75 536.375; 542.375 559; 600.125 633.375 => -0.028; 5.84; 5.73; 5.81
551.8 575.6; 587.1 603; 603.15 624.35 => -0.171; 5.64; 5.35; 5.46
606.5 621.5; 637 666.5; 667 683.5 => 0.028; 5.27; 6.91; 6.28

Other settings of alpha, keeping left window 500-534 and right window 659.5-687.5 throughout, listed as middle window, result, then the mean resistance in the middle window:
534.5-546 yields -0.031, 5.84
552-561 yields -0.046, 6.07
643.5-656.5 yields 0.119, 5.95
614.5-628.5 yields 0.024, 6.25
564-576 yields 0.161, 5.11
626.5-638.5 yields -0.010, 6.54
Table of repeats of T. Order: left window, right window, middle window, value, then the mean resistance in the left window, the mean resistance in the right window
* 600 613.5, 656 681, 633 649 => -0.034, 4.88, 6.67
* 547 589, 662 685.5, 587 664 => 0.041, 5.5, 6.88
